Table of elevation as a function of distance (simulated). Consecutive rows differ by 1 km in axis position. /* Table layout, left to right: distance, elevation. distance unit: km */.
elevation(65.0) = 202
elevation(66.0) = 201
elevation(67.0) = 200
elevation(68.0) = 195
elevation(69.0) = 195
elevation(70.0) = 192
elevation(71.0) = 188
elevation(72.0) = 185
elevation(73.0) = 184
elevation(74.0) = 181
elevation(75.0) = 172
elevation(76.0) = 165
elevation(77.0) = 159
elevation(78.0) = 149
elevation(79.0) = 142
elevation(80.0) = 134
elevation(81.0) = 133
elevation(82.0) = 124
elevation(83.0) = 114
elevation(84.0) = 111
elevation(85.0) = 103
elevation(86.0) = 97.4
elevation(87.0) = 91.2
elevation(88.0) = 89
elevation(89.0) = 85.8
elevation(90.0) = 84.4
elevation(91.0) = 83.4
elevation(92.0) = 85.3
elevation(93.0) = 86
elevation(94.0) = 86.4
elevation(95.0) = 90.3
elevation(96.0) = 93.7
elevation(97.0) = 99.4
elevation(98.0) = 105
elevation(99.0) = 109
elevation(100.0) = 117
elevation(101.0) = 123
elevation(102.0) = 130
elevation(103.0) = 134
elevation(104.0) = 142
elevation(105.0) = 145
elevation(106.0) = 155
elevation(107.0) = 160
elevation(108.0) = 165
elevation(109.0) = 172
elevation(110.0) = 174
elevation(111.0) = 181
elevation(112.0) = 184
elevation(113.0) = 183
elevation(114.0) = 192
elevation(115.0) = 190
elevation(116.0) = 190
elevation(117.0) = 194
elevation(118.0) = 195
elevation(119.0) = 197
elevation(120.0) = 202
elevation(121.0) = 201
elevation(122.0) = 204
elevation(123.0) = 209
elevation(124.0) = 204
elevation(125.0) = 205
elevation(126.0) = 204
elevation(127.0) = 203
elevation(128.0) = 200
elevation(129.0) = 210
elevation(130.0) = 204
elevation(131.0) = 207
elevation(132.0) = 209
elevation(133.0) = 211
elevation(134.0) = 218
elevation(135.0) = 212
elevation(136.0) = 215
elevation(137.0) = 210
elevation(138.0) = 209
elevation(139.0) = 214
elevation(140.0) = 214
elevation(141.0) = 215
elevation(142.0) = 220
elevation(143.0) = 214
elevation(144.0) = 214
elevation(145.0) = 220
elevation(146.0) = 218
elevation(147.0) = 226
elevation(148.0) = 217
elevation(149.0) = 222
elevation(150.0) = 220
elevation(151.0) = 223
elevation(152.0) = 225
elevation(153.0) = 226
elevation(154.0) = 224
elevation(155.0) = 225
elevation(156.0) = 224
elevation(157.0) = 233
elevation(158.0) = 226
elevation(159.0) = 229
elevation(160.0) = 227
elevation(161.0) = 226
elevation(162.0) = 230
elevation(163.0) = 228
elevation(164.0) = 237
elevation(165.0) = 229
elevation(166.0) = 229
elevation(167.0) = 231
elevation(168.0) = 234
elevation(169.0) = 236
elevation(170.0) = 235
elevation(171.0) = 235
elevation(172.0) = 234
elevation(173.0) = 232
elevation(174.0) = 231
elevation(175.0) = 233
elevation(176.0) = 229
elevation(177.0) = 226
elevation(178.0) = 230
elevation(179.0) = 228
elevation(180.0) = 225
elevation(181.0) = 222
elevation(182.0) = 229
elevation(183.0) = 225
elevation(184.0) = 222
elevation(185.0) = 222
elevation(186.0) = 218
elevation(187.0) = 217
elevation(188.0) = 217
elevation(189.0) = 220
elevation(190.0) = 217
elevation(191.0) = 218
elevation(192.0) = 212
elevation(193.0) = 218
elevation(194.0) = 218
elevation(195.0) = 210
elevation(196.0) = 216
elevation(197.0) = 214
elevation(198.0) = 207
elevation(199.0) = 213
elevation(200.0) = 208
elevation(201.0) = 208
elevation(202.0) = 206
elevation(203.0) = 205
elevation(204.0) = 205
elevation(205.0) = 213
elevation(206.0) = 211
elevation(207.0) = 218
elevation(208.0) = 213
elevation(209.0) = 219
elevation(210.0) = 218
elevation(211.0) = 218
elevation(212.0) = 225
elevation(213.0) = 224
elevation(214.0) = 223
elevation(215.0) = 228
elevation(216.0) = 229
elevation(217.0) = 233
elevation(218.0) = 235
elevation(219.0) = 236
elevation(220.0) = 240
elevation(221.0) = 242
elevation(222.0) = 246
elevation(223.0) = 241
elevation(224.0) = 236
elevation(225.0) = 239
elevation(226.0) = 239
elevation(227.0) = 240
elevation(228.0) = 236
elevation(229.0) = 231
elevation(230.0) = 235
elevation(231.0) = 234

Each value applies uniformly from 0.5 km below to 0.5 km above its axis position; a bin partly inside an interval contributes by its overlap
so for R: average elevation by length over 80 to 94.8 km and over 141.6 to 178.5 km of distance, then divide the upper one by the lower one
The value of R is 2.3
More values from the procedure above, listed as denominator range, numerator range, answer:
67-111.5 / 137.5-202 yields 1.65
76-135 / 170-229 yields 1.46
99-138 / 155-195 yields 1.22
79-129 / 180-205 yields 1.47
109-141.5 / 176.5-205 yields 1.08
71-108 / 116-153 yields 1.69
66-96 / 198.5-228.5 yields 1.66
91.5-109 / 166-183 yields 1.91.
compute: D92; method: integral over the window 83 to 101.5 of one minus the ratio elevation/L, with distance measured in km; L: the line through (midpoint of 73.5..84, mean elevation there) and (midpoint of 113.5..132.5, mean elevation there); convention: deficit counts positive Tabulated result 7.4 km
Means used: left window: 146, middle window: 97.2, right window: 201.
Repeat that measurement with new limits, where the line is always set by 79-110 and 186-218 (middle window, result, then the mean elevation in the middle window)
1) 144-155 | -3.6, 222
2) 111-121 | -4.1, 192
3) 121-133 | -4.8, 205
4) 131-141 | -3.7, 212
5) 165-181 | -3.5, 231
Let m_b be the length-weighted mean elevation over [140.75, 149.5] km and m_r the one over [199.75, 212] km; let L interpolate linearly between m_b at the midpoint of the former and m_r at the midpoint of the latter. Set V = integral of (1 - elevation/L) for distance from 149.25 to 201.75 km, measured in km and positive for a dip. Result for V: -2.1 km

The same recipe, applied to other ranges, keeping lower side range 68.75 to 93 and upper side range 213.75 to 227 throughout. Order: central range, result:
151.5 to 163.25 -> -2.3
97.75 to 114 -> 0.2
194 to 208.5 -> 0.7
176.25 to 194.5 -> -1.0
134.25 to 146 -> -2.5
